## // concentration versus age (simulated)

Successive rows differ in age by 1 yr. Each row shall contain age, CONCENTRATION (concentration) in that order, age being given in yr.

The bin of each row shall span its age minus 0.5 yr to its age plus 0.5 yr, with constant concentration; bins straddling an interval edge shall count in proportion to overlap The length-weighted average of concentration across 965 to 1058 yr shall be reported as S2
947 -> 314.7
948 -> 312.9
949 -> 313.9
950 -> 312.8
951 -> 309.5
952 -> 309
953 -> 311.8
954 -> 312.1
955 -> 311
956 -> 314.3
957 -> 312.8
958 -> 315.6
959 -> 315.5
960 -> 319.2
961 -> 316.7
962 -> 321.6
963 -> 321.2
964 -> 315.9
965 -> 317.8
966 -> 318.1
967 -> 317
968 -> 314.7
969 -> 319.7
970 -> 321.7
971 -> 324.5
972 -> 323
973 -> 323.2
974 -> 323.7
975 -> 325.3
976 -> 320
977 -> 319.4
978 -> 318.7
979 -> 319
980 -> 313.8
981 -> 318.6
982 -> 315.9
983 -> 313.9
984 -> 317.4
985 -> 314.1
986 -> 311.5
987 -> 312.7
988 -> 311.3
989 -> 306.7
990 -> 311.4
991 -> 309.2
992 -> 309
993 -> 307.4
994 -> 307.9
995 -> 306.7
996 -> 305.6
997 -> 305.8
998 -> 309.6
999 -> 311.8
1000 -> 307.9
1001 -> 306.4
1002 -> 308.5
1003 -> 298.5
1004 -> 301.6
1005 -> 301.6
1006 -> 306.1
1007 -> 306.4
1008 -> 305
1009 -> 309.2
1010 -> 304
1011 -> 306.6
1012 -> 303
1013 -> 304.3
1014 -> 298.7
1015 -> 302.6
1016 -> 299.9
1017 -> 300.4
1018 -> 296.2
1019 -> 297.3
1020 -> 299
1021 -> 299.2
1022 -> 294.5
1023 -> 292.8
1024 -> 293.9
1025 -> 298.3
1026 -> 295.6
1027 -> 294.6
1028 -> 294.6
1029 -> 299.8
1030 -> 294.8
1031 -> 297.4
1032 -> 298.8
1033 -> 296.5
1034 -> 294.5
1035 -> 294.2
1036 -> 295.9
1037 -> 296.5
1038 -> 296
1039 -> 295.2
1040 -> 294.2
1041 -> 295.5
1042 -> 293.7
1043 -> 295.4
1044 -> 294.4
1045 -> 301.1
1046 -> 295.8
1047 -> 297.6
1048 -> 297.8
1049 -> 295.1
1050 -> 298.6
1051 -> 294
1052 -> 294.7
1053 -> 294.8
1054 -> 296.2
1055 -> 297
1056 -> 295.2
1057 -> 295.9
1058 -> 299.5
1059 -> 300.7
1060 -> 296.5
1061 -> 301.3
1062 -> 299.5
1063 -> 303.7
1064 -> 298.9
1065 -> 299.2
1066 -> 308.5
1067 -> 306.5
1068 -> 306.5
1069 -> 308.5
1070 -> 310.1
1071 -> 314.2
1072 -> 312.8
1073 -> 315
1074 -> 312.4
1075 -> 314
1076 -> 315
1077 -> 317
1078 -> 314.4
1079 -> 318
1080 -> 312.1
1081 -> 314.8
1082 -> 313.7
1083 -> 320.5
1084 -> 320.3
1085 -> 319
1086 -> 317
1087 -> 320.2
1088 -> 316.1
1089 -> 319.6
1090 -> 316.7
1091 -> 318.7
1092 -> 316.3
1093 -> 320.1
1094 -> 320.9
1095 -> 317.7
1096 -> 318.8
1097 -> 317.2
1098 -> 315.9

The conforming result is 305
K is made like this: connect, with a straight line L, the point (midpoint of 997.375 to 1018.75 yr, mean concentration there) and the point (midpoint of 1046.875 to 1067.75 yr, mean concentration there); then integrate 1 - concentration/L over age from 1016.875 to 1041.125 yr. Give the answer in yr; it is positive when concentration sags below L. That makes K 0.5 yr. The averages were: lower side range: 304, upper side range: 299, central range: 296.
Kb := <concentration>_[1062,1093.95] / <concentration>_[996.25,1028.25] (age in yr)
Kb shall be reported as 1.0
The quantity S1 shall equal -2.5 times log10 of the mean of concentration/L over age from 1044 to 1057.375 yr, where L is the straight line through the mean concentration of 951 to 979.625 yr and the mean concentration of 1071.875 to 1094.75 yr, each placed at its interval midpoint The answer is 0.07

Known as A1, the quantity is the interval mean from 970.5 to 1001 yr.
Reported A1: 314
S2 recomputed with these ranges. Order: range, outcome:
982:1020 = 306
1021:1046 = 296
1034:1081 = 302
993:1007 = 306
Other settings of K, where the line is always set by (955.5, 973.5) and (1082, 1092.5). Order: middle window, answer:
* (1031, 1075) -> 2.5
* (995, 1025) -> 1.5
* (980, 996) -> 0.3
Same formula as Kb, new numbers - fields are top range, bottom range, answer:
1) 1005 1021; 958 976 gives 0.95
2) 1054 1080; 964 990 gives 0.96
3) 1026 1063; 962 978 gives 0.93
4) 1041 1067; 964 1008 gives 0.95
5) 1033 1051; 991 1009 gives 0.97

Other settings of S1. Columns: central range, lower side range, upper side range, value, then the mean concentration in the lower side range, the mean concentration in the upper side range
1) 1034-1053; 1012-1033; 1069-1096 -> 0.03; 298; 316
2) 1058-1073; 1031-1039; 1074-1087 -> 0.02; 296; 316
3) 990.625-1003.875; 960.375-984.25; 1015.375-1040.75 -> 0.01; 319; 296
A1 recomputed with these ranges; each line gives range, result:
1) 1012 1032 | 298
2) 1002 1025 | 301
